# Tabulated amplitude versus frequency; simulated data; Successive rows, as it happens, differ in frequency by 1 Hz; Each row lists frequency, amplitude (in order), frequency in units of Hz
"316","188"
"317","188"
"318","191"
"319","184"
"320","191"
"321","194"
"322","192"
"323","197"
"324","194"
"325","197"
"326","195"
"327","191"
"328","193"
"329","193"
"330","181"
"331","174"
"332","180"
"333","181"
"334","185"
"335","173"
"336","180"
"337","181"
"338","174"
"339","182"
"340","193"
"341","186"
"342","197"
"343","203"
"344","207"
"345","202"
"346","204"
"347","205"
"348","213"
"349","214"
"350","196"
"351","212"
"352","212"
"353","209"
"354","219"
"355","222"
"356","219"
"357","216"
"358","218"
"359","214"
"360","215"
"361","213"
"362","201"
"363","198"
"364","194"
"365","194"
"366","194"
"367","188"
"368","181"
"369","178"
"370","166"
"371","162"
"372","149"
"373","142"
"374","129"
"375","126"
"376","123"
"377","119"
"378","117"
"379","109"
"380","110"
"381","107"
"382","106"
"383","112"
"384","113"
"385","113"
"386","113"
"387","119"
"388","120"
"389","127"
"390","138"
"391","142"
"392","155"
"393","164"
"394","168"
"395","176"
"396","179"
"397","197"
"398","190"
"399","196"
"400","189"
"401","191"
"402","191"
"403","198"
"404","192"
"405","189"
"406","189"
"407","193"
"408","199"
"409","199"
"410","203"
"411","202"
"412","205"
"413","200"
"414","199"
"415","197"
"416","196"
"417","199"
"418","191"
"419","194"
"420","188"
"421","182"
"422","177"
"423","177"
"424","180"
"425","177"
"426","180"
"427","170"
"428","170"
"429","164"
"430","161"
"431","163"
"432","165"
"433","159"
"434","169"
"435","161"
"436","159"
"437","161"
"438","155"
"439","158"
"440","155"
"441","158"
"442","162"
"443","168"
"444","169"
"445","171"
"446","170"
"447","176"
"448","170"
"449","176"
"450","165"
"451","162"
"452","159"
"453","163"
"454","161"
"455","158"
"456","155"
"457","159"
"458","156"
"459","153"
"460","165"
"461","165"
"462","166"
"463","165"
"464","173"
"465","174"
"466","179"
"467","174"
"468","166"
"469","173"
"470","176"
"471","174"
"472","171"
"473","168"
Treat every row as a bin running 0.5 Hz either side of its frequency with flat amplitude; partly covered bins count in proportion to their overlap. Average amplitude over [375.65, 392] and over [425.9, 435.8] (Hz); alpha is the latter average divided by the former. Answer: 1.4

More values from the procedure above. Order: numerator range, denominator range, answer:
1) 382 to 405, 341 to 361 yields 0.75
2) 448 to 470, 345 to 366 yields 0.79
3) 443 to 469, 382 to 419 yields 0.96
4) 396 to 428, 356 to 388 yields 1.22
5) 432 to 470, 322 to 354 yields 0.85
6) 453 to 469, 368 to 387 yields 1.28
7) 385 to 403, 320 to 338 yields 0.87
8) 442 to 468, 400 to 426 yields 0.86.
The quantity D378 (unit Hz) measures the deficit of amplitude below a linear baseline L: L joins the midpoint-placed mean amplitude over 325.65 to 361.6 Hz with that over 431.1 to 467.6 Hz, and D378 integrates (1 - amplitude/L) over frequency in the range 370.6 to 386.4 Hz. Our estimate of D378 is 5.5 Hz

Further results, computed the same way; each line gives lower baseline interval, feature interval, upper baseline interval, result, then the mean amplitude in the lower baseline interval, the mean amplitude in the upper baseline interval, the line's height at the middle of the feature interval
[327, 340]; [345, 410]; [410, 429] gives 4.19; 182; 188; 185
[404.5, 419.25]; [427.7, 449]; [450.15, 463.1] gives 1.34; 197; 161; 175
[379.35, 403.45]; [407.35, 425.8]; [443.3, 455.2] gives -4.09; 150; 167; 157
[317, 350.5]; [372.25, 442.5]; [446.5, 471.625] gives 4.97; 192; 167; 177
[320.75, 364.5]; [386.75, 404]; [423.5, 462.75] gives 1.12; 198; 164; 180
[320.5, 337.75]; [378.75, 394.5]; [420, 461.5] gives 4.44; 187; 166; 176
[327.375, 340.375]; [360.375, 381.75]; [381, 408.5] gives 1.58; 182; 160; 169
